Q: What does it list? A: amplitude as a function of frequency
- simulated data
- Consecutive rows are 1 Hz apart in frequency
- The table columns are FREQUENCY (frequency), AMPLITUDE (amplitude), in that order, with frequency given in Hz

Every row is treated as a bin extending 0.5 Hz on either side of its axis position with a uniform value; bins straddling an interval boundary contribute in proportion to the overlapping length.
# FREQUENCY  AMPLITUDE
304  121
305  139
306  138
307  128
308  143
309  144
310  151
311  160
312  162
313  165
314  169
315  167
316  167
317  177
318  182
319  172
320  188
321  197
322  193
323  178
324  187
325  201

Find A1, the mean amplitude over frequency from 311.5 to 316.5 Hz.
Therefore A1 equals 166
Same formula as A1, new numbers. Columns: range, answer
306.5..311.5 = 145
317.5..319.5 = 177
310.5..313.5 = 162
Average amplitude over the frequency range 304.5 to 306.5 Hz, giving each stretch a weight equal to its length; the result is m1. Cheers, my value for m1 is 138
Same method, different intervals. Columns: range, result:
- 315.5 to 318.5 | 175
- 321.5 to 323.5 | 186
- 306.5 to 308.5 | 136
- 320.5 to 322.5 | 195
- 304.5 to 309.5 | 138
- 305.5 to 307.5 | 133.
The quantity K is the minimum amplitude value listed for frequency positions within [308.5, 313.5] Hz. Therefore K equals 144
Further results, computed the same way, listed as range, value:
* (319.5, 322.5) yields 188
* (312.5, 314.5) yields 165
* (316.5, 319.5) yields 172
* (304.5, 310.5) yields 128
